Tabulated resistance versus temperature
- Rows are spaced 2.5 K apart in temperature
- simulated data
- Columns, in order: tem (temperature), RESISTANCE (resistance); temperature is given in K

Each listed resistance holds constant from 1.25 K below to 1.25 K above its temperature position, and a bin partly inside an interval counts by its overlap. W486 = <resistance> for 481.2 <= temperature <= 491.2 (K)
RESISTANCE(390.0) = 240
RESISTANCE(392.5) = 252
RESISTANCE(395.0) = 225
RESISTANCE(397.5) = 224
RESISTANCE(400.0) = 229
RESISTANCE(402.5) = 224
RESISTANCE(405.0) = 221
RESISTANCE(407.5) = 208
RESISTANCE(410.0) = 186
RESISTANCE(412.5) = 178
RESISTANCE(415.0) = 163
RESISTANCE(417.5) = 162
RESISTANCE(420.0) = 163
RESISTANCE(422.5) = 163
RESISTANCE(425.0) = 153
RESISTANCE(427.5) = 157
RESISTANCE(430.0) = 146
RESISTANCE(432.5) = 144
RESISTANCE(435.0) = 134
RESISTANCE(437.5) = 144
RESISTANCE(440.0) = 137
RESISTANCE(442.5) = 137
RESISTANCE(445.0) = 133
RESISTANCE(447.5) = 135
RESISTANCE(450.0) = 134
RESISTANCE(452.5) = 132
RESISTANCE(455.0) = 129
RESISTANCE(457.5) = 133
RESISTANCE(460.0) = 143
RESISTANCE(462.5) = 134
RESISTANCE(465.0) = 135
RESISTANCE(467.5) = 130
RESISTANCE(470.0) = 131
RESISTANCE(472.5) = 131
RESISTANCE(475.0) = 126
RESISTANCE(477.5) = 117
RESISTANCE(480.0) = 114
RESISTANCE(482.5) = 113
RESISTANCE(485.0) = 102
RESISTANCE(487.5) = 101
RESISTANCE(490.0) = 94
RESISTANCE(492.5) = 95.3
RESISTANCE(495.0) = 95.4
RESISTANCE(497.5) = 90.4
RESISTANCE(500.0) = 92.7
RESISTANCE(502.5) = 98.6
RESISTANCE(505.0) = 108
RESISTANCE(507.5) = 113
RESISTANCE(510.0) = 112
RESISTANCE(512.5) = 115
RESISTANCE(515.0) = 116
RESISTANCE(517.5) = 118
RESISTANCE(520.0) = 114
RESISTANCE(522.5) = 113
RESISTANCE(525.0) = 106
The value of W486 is 103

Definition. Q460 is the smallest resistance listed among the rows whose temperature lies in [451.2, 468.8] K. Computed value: 129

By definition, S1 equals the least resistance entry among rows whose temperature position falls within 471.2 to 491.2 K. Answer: 94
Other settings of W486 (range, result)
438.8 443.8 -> 137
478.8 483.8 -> 113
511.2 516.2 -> 115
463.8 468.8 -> 132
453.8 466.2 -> 135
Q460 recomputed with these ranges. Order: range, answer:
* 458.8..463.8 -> 134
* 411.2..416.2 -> 163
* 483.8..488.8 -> 101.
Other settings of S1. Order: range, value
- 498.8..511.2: 92.7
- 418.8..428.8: 153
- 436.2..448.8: 133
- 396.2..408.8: 208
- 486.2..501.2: 90.4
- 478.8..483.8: 113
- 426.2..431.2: 146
